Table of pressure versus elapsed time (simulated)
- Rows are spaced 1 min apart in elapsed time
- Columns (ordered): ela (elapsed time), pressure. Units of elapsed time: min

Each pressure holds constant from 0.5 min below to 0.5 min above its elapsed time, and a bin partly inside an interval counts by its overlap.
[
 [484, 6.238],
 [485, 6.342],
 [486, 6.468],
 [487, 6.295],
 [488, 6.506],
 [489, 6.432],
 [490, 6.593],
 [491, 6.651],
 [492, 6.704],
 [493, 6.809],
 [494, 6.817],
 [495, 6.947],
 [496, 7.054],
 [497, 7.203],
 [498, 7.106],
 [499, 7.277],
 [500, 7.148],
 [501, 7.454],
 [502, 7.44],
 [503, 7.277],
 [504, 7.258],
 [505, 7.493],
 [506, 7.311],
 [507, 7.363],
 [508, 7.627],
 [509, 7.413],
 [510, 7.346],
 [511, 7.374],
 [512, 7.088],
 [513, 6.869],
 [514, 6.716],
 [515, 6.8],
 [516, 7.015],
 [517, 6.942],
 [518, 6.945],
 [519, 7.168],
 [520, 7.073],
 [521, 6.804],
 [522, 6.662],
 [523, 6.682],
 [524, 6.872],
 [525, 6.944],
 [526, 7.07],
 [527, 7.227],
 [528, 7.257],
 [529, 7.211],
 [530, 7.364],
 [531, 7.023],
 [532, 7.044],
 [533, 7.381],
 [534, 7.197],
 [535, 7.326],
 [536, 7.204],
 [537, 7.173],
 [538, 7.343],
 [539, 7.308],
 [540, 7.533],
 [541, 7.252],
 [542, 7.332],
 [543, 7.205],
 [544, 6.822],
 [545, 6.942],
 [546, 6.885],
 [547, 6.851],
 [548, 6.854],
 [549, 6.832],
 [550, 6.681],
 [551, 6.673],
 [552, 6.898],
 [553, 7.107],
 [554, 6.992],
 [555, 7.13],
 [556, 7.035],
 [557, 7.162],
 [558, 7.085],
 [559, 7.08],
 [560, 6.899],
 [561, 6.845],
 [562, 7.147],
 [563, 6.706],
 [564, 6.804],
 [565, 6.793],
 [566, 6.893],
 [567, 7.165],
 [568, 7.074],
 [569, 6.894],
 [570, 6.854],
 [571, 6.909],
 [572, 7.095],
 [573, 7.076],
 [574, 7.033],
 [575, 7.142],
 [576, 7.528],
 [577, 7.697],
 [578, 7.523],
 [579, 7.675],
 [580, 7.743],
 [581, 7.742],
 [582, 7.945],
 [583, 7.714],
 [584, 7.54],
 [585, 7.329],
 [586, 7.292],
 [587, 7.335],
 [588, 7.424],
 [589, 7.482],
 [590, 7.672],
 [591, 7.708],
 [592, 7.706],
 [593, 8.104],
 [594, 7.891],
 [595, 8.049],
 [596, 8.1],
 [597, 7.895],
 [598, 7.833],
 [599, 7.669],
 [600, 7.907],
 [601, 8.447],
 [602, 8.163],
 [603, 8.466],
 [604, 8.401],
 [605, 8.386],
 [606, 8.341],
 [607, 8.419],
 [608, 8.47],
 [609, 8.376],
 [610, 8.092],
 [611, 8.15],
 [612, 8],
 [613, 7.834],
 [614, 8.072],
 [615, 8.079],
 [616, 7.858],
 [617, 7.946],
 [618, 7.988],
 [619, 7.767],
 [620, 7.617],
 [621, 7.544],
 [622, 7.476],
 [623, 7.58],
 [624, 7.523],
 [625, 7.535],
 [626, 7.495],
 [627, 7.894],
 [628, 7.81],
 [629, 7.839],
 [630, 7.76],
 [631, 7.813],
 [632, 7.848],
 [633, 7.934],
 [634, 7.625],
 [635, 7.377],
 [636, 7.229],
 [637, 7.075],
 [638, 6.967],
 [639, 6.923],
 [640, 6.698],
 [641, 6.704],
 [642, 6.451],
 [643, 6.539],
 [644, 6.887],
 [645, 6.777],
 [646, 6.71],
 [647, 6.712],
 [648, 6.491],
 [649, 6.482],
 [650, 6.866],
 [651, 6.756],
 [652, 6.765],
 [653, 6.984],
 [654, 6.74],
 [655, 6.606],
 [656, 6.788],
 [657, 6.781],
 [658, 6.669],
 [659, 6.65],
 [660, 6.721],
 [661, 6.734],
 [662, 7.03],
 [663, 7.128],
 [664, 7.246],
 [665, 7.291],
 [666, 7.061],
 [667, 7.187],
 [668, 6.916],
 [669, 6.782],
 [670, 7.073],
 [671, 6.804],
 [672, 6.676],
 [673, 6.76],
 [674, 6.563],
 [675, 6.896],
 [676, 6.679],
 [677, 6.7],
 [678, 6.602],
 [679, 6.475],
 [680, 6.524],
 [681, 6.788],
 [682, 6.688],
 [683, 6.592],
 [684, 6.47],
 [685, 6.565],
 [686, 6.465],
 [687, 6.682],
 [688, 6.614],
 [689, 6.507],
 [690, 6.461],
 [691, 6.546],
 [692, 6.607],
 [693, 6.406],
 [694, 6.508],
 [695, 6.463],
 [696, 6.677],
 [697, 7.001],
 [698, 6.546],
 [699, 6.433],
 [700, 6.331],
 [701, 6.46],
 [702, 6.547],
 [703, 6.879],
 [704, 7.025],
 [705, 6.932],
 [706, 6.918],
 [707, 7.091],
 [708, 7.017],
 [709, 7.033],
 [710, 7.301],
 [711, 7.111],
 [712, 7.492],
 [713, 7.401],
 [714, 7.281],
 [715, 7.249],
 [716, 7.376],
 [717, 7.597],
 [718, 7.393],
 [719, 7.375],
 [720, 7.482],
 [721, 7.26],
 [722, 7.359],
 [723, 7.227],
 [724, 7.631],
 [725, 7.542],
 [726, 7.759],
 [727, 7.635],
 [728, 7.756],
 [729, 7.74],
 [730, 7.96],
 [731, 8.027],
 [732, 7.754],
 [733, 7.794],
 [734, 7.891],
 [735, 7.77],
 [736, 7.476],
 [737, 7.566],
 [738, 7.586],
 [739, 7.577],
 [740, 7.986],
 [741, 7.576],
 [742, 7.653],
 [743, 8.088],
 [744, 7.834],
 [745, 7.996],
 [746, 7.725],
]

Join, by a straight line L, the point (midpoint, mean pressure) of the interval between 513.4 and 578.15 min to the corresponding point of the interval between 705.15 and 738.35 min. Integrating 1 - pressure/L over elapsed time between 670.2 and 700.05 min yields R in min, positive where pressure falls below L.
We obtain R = 3.1 min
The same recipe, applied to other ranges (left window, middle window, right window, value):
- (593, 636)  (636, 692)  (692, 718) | 4.74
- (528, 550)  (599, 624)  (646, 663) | -4.16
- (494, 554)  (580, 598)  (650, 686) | -1.92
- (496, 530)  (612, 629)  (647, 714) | -2.11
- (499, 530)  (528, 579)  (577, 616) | 2.83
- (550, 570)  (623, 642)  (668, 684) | -1.74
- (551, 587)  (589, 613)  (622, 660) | -3.16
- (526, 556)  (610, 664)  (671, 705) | -3.72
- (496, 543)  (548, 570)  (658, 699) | 0.36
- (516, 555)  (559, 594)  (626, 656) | -1.23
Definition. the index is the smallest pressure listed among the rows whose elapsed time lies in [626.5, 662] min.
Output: 6.451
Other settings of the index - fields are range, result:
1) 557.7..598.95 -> 6.706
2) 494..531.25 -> 6.662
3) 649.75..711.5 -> 6.331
